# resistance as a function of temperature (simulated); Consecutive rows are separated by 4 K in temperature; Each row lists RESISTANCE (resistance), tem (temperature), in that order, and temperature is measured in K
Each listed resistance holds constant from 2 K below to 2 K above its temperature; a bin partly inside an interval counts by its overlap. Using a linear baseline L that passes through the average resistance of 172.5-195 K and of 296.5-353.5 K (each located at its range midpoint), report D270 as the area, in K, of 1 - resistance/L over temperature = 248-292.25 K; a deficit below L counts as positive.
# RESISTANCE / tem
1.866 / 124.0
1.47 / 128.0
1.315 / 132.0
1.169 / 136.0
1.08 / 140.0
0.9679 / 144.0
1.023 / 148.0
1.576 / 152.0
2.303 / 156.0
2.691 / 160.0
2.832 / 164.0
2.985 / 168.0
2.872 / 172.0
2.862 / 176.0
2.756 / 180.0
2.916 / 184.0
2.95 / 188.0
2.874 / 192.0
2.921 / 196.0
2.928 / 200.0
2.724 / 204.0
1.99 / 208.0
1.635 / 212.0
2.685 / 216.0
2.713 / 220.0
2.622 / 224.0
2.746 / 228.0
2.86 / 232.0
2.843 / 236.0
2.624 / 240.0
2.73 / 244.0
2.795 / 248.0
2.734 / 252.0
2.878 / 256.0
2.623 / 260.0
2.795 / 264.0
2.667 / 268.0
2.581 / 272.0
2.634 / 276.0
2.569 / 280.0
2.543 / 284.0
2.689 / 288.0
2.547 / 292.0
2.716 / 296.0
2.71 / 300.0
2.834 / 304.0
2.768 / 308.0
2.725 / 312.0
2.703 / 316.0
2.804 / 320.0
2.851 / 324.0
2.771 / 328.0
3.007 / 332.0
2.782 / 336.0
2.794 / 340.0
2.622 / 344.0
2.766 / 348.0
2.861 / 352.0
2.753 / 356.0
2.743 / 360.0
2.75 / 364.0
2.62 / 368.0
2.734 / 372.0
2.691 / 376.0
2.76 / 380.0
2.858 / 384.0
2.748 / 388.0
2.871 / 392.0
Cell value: 2.3 K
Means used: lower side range 2.87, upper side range 2.78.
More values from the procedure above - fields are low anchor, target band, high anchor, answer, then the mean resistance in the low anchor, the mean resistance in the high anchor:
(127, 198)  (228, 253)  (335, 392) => -3.6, 2.21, 2.75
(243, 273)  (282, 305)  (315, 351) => 0.8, 2.73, 2.79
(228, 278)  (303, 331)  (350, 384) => -0.5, 2.73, 2.75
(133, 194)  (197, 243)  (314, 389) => -3.6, 2.24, 2.77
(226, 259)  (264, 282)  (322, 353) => 1.0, 2.77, 2.81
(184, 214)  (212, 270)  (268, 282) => -2.2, 2.6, 2.6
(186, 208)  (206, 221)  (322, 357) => 3.1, 2.8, 2.8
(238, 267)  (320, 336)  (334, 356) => -0.6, 2.74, 2.76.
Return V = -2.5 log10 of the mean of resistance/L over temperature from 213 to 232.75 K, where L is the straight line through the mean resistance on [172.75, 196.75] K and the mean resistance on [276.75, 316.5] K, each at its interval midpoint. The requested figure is 0.058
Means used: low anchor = 2.88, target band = 2.66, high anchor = 2.68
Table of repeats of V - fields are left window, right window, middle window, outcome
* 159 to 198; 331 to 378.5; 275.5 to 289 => 0.08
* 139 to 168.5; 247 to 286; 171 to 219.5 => -0.22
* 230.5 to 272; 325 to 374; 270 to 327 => 0.03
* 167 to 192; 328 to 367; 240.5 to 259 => 0.03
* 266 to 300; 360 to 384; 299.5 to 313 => -0.05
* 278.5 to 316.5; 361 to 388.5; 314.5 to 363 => -0.03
